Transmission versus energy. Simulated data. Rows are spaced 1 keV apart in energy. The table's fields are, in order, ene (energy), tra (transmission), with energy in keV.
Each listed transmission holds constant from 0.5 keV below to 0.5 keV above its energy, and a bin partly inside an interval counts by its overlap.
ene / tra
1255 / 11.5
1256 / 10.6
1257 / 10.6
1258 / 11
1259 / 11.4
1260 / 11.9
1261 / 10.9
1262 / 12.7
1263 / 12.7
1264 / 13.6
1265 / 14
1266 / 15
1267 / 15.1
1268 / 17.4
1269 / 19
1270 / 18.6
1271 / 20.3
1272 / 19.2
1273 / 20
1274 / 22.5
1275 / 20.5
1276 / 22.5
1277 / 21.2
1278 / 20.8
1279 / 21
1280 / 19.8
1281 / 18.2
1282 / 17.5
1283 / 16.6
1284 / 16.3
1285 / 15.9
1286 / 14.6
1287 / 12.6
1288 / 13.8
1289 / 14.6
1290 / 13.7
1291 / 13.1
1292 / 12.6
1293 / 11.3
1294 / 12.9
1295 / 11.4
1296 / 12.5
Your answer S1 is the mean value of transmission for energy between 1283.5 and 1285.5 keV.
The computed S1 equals 16.1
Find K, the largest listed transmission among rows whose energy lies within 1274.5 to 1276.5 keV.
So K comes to 22.5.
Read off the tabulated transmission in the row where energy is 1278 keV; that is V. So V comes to 20.8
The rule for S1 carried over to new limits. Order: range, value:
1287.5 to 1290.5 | 14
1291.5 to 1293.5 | 11.9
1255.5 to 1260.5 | 11.1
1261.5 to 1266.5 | 13.6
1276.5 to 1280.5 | 20.7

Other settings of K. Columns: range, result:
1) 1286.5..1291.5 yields 14.6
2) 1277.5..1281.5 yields 21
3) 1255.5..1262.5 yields 12.7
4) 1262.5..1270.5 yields 19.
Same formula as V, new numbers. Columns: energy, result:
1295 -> 11.4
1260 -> 11.9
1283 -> 16.6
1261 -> 10.9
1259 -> 11.4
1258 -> 11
